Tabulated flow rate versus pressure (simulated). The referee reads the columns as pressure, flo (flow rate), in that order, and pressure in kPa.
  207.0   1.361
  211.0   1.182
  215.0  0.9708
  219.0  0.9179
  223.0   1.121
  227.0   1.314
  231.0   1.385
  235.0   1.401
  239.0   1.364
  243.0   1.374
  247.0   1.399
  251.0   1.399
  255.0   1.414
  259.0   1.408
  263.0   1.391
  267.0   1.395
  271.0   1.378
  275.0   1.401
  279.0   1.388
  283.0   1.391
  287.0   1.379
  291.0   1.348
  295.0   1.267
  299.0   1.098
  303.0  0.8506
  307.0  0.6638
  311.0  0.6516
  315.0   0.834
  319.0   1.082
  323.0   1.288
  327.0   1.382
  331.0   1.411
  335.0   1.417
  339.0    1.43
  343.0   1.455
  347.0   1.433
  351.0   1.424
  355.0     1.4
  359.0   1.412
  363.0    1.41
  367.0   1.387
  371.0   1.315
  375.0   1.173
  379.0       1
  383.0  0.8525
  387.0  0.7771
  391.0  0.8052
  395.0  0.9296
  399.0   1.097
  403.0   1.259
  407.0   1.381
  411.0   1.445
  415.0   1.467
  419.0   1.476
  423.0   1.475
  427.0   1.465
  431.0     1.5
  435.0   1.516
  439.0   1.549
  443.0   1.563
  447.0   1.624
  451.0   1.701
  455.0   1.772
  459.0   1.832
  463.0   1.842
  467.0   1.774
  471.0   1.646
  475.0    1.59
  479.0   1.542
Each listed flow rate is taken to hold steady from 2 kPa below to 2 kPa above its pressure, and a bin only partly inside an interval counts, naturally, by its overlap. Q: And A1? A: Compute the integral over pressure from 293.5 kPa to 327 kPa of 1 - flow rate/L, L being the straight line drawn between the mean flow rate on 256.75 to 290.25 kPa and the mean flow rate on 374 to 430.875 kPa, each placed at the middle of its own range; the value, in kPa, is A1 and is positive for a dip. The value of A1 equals 8.7 kPa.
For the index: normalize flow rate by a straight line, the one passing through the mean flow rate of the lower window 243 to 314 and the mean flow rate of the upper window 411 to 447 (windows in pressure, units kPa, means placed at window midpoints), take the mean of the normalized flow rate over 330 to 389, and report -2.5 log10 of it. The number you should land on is 0.08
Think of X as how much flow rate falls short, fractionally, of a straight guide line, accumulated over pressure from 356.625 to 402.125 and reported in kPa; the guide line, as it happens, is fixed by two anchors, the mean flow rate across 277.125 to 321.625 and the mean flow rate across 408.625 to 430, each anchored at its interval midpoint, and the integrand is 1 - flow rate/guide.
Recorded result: 7.5 kPa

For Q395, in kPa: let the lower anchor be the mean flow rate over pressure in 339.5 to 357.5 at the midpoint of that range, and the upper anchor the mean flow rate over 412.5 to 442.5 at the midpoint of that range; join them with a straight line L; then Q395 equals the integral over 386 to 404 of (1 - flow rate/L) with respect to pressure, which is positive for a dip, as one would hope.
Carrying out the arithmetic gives 6.13 kPa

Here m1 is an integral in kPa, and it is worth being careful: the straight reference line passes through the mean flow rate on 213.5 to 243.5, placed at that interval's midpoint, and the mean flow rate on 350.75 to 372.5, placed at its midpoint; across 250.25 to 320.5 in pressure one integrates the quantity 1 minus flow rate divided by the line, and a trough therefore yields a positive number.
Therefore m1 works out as 4.8 kPa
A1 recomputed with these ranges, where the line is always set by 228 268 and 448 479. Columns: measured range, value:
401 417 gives 2.4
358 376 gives 2.6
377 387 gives 4.4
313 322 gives 3.0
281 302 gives 2.6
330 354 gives 1.7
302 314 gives 6.2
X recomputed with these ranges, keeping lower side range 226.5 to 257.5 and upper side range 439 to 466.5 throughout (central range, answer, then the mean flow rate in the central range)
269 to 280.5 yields 0.38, 1.39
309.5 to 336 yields 6.33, 1.15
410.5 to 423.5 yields 1.49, 1.47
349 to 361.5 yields 1.19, 1.41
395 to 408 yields 3.56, 1.19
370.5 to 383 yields 3.91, 1.09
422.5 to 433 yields 1.21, 1.48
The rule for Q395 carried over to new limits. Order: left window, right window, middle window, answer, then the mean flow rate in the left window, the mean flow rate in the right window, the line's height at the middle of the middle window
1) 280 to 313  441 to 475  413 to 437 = 1.54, 1.09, 1.71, 1.58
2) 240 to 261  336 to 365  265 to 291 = 0.35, 1.4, 1.42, 1.4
